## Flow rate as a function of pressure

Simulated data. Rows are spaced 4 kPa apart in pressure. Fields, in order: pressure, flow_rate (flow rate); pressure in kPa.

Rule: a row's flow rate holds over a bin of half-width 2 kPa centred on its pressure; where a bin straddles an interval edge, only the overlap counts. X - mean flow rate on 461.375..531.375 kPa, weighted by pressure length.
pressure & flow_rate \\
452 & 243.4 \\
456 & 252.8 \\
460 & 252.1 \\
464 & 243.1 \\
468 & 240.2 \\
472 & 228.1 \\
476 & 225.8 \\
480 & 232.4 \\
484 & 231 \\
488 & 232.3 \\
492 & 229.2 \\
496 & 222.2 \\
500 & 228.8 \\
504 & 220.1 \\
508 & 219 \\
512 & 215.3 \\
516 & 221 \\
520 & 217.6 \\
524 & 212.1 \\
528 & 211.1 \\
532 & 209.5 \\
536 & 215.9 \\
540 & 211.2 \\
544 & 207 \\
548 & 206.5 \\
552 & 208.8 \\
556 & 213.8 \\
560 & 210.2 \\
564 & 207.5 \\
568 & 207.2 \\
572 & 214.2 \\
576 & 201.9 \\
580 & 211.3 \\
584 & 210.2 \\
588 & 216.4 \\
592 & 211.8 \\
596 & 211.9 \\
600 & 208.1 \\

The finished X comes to 225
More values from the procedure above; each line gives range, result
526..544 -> 211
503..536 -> 216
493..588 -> 213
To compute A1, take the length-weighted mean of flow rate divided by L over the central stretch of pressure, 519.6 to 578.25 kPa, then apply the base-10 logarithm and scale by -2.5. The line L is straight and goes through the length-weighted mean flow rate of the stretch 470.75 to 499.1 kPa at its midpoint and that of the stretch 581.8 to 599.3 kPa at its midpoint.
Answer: 0.04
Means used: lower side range 229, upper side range 212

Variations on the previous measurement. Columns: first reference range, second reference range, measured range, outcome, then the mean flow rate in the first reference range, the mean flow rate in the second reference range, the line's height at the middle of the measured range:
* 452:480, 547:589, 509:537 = 0.04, 240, 210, 223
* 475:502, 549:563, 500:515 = 0.02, 229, 210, 224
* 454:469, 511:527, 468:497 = 0.03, 248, 216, 236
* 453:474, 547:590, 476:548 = 0.04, 243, 210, 228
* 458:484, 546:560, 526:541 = 0.02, 236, 210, 216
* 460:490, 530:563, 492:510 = 0.01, 235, 210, 226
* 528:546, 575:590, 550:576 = 0.01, 211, 210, 211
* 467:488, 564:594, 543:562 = 0.03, 231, 210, 216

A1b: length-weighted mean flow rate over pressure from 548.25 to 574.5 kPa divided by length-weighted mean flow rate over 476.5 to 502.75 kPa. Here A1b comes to 0.9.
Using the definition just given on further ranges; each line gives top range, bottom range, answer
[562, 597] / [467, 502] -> 0.92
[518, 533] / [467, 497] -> 0.92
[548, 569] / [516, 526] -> 0.97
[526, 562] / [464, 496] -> 0.91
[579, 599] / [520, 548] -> 1.00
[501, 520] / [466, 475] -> 0.94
